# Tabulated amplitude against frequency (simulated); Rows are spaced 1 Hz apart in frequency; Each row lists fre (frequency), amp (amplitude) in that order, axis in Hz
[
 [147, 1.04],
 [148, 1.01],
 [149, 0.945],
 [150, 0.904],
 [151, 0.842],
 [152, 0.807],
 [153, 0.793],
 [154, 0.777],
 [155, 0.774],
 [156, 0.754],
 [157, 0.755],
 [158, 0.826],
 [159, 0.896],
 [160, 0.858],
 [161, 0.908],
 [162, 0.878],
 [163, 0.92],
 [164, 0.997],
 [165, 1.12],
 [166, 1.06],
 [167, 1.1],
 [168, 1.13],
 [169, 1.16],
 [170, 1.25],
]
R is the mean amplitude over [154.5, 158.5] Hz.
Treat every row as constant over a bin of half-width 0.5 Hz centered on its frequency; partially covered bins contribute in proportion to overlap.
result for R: 0.777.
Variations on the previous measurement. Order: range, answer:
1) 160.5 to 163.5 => 0.902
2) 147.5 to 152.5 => 0.902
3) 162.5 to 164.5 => 0.959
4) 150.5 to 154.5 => 0.805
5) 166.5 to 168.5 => 1.11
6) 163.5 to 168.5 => 1.08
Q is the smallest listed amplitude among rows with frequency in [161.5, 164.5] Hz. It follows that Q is 0.878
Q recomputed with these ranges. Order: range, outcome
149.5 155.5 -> 0.774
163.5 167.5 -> 0.997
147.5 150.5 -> 0.904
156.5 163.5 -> 0.755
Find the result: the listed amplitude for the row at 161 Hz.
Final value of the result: 0.908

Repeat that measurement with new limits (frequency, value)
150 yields 0.904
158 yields 0.826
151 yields 0.842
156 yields 0.754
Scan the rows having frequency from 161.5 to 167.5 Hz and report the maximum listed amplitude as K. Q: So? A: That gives 1.12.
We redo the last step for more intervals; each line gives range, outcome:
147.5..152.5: 1.01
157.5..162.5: 0.908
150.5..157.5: 0.842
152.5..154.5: 0.793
